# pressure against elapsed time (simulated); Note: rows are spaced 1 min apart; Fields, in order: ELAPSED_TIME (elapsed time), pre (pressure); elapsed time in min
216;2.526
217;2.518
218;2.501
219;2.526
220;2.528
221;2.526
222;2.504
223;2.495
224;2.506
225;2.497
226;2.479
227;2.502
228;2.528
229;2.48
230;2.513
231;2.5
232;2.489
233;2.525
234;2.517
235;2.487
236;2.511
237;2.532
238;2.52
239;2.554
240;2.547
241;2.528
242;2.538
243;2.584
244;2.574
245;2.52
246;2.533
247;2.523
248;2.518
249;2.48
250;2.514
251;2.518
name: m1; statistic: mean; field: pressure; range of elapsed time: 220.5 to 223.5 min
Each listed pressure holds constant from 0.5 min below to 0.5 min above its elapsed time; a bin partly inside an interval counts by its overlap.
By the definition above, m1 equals 2.51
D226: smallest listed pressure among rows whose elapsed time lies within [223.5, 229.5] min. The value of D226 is 2.479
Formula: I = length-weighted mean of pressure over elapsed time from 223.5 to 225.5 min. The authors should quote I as 2.5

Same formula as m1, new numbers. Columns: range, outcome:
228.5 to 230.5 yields 2.5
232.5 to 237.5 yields 2.51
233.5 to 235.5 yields 2.5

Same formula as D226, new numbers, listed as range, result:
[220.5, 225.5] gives 2.495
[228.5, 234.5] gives 2.48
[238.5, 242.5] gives 2.528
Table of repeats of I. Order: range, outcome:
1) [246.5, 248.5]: 2.52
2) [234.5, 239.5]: 2.52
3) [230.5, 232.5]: 2.49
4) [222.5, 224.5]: 2.5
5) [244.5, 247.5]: 2.53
